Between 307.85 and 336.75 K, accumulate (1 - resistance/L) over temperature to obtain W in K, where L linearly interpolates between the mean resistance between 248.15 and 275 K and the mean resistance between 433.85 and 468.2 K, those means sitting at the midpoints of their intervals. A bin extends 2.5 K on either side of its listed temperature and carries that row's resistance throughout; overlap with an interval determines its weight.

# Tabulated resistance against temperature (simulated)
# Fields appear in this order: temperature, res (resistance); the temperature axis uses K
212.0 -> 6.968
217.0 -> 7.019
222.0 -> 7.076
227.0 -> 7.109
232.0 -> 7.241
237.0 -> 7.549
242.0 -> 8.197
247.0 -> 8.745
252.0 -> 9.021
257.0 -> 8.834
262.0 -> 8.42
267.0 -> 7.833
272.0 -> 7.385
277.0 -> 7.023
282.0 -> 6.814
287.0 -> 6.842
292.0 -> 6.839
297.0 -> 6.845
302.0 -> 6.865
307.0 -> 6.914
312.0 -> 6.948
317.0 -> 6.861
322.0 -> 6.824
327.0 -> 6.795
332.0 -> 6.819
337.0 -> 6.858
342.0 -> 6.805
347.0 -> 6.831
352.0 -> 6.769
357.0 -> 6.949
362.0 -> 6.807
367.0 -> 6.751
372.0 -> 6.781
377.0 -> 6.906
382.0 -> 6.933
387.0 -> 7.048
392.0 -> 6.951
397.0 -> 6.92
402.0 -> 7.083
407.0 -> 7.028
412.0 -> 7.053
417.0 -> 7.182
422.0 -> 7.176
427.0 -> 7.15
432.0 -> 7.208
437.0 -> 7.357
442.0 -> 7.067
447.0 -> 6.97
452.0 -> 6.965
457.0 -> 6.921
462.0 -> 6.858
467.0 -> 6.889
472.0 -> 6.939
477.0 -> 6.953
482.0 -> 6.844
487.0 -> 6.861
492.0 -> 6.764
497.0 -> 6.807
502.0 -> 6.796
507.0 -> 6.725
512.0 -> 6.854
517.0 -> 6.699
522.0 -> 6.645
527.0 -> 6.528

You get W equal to 3.8 K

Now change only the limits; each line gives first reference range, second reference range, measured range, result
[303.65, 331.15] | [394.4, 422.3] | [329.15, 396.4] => 0.98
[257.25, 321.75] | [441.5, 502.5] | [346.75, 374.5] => 1.00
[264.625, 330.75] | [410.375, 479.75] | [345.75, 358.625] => 0.29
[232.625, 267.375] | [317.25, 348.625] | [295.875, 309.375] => 0.92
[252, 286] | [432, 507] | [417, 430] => -0.08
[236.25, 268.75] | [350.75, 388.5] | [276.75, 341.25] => 6.81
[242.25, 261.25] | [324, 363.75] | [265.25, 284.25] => 2.36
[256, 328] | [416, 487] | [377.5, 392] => 0.24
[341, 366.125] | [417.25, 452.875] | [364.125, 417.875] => 0.09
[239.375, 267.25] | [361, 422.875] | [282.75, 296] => 2.13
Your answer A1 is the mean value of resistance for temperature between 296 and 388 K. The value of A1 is 6.86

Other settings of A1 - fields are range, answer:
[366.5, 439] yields 7.04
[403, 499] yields 7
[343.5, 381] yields 6.83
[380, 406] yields 6.99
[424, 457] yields 7.11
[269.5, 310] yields 6.94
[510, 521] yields 6.76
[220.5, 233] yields 7.14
